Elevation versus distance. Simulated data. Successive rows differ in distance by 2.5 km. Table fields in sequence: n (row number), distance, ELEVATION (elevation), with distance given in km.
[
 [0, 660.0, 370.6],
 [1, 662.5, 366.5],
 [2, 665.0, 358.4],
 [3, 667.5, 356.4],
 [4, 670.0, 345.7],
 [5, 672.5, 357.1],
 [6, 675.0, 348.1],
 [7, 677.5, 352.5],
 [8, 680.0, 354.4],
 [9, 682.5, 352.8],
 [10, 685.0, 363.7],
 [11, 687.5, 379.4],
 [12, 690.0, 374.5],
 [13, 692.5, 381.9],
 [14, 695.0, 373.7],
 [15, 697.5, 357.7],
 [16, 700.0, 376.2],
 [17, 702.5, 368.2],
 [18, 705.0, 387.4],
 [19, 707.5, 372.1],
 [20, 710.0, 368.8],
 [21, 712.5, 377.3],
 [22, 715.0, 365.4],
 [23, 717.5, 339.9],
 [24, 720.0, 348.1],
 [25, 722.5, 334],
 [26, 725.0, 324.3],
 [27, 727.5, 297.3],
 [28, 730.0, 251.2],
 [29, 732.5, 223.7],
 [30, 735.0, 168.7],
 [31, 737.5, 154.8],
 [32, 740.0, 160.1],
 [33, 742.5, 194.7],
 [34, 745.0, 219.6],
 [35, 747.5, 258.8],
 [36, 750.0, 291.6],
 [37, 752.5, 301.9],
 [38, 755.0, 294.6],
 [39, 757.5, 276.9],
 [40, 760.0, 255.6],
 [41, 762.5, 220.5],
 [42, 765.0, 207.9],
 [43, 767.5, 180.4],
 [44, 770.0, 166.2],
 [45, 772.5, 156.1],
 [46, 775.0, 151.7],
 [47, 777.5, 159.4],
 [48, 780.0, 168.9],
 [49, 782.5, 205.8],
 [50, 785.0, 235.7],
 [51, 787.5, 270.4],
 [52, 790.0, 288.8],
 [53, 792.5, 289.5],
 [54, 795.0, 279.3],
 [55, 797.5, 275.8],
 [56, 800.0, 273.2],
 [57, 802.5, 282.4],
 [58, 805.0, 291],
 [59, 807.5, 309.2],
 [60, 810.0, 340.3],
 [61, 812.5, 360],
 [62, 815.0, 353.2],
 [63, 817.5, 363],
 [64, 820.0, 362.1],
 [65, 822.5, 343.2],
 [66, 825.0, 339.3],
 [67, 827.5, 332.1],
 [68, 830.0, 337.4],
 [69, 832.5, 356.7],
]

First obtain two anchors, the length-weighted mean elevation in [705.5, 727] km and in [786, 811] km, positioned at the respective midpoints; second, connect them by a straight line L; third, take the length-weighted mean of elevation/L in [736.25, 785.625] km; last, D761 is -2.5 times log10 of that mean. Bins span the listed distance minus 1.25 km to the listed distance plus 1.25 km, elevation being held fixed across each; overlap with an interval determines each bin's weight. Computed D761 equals 0.44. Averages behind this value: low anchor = 353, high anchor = 289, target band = 213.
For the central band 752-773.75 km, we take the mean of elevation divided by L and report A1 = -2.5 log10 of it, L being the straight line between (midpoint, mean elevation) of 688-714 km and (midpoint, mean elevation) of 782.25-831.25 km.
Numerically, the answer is 0.43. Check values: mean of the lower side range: 374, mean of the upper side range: 309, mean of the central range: 226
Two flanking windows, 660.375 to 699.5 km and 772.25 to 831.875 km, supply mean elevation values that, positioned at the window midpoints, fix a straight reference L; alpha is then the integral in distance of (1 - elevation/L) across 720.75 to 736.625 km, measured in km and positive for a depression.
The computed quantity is 3.13 km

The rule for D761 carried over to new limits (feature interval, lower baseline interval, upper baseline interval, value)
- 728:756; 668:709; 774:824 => 0.369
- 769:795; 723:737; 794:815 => 0.335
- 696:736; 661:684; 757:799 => -0.097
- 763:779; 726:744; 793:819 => 0.447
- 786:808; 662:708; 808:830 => 0.231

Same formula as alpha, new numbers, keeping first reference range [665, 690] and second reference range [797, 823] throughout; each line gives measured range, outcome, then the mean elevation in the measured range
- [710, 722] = -0.3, 357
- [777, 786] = 3.7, 194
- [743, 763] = 4.4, 264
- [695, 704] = -0.4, 369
